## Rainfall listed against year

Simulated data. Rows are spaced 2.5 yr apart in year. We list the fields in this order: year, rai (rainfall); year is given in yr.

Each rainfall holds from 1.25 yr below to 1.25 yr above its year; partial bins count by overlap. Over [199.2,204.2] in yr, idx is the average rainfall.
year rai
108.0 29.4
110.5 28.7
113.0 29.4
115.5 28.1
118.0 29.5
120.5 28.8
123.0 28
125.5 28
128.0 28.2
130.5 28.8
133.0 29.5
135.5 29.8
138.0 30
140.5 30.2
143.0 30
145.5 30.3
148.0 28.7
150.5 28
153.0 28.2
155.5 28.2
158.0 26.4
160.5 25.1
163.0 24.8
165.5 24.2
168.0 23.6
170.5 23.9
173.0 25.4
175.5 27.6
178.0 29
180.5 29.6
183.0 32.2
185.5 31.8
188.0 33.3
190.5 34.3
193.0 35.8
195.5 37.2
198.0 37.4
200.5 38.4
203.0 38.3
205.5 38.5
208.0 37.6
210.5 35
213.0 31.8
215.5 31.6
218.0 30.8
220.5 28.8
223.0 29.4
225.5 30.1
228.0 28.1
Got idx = 38.3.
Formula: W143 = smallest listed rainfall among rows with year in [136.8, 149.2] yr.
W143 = 28.7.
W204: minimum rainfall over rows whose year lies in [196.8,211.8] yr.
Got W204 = 35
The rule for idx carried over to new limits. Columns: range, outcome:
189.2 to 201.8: 36.6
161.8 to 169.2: 24.2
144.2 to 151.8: 29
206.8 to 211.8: 36.2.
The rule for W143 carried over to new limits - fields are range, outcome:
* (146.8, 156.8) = 28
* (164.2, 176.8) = 23.6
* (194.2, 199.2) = 37.2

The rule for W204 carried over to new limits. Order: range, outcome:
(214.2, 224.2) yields 28.8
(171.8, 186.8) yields 25.4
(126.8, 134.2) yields 28.2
